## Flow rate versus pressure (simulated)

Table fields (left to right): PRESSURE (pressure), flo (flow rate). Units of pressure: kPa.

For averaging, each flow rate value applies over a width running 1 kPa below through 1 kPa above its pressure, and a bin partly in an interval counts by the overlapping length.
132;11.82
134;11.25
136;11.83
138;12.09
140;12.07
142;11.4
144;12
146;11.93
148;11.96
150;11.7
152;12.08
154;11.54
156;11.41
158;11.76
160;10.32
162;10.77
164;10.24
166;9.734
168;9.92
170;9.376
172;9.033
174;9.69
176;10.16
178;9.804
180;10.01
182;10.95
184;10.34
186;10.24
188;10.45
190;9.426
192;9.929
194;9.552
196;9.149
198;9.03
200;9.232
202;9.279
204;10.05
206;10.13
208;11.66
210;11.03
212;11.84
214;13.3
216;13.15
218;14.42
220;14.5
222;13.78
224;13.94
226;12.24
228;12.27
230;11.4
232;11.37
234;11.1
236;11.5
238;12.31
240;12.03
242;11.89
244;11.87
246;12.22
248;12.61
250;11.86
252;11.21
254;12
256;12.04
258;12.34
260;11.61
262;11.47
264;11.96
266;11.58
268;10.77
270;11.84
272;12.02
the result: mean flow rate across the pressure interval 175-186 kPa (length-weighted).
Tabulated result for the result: 10.3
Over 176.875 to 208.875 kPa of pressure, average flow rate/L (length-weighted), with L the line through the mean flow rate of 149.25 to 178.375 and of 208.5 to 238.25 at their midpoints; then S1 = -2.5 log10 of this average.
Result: 0.16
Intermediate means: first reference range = 10.5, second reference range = 12.5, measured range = 9.95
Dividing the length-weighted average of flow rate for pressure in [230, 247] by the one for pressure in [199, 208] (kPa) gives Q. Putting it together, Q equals 1.19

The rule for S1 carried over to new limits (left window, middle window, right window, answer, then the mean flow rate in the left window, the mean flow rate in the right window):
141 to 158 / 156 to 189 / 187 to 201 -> 0.04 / 11.8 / 9.54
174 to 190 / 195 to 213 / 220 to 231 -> 0.14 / 10.2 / 12.9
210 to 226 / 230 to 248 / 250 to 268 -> 0.06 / 13.3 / 11.7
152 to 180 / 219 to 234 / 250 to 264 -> -0.12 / 10.3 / 11.8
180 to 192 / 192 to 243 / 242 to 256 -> -0.04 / 10.2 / 12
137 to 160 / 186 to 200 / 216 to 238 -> 0.26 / 11.7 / 12.7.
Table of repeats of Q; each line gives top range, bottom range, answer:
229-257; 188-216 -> 1.14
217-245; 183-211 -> 1.25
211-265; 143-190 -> 1.16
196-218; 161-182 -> 1.10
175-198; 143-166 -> 0.88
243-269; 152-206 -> 1.17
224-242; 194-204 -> 1.28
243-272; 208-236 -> 0.94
